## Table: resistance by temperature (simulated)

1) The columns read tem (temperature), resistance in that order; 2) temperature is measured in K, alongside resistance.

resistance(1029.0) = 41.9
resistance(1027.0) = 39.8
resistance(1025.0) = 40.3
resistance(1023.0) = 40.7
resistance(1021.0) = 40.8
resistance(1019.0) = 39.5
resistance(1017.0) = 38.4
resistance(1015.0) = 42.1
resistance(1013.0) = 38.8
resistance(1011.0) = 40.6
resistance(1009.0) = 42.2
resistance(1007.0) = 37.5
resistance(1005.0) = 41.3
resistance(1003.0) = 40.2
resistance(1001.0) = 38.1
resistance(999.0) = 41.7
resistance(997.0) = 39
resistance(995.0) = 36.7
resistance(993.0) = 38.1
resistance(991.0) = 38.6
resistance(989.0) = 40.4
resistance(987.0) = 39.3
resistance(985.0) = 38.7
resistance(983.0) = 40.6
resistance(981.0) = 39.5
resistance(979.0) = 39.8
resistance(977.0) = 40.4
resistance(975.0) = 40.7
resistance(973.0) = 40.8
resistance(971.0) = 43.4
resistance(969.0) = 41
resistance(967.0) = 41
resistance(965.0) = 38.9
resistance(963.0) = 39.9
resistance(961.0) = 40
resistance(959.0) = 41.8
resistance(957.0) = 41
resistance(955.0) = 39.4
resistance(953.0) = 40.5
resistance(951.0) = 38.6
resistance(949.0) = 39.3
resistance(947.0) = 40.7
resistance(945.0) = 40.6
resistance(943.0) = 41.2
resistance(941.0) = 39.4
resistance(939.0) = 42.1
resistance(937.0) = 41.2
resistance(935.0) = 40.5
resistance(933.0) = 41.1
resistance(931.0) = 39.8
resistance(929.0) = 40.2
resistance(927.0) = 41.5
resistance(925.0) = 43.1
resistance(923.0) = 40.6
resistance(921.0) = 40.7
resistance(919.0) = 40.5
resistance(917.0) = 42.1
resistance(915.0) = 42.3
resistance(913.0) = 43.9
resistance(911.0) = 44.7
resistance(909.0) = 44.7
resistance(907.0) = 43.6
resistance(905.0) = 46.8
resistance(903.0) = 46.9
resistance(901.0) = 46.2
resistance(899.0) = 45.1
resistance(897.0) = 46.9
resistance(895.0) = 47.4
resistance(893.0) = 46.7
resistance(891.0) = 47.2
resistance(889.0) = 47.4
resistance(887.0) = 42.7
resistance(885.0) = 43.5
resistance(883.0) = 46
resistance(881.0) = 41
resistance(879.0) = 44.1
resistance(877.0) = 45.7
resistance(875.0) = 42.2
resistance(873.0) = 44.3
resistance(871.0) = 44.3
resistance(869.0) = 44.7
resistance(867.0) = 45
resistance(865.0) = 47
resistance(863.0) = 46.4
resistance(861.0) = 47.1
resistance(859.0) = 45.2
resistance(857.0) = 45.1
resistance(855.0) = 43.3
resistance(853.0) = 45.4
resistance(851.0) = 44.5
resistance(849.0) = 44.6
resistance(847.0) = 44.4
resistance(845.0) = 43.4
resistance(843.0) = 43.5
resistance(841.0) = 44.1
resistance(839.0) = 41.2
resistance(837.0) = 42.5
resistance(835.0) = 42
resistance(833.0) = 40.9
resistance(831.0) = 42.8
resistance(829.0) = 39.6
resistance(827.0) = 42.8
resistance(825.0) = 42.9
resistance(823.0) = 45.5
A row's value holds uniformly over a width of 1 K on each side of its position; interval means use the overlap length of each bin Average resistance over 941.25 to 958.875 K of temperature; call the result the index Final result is 40.2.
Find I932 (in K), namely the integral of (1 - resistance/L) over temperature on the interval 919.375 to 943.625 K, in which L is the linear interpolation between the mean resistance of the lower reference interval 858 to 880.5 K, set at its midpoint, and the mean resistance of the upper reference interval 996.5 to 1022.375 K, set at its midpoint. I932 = 1.06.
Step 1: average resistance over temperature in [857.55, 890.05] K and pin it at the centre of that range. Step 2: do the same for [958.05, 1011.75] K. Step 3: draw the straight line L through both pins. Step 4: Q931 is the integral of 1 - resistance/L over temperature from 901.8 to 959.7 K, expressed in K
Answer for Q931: 0.9 K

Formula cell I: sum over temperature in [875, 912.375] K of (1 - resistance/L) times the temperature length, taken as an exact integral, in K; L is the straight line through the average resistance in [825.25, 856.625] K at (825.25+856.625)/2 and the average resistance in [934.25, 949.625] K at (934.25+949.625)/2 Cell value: -3.1 K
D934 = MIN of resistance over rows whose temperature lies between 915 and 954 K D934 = 38.6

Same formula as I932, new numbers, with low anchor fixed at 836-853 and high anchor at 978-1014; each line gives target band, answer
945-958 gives 0.2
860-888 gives -1.1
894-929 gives -1.7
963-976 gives -0.2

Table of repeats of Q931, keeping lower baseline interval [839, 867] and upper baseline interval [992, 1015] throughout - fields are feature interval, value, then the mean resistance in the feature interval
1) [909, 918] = -0.1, 43.4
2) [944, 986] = 0.6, 40.3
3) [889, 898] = -0.8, 47.1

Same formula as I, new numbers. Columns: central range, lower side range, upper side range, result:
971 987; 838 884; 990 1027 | 0.17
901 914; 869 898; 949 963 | -0.55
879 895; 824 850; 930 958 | -1.32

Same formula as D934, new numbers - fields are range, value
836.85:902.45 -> 41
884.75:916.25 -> 42.3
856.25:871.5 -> 44.3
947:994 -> 38.1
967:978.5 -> 40.4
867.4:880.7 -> 42.2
